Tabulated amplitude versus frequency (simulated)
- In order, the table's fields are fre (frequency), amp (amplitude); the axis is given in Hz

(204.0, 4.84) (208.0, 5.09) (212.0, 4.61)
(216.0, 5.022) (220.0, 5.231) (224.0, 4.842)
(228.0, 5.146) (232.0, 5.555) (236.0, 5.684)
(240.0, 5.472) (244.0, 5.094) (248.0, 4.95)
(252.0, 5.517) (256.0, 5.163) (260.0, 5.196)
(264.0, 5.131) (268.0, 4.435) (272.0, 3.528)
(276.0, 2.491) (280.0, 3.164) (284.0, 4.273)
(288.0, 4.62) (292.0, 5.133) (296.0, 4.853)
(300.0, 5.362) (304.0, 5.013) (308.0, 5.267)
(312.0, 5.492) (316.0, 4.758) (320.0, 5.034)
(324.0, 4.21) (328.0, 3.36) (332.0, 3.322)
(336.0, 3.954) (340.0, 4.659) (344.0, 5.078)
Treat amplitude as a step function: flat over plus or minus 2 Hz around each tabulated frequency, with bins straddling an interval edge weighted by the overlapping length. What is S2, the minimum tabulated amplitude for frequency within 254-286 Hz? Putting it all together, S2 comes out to 2.491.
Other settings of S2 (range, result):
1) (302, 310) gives 5.013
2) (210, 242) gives 4.61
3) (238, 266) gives 4.95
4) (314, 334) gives 3.322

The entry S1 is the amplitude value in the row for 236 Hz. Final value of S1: 5.684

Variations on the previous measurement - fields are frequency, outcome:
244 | 5.094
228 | 5.146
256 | 5.163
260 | 5.196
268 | 4.435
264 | 5.131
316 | 4.758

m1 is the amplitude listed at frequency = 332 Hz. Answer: 3.322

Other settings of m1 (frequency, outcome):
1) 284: 4.273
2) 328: 3.36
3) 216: 5.022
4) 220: 5.231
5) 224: 4.842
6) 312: 5.492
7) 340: 4.659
